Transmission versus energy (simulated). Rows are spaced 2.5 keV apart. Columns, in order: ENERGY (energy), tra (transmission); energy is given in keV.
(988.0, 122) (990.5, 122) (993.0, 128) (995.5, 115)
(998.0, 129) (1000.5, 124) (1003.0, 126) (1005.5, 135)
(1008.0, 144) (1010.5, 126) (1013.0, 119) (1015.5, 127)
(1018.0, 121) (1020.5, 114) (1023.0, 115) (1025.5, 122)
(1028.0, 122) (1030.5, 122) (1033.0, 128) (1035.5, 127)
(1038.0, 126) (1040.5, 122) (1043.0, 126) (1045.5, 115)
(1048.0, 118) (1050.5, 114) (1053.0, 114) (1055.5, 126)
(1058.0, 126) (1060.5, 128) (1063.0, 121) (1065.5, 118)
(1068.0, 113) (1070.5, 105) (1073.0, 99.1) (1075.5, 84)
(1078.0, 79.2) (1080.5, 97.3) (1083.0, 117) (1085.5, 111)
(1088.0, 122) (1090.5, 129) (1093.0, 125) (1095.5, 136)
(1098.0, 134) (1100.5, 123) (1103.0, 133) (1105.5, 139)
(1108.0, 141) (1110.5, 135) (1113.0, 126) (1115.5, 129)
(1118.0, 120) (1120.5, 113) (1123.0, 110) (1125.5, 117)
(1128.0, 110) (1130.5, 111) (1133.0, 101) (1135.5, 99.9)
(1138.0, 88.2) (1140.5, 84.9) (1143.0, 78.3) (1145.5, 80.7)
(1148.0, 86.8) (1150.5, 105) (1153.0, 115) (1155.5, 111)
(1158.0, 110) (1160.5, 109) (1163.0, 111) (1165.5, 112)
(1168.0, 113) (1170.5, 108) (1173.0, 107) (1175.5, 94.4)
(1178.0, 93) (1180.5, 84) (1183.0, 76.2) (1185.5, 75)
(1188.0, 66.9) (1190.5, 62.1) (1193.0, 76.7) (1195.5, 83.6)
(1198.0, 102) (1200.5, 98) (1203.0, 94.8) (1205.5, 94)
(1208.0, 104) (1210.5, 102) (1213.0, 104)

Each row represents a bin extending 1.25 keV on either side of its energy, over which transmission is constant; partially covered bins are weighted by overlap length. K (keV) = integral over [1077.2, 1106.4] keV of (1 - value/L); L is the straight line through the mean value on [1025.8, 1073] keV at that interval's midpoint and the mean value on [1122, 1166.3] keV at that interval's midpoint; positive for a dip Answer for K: -2.4 keV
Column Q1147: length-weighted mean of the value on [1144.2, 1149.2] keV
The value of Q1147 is 83.7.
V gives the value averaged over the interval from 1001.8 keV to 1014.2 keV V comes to 130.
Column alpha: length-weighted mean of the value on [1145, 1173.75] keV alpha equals 106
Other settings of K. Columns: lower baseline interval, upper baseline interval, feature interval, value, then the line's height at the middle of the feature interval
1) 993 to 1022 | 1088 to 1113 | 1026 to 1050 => 0.9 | 128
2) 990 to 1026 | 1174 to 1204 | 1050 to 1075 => -0.7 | 112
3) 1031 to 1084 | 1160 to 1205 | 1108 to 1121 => -2.8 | 104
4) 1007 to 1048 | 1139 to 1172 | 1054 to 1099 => 0.0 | 115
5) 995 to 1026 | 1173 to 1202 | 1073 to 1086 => 1.4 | 109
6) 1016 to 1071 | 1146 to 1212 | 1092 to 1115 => -4.8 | 110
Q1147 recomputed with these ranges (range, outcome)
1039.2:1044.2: 124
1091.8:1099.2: 132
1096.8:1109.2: 134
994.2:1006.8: 126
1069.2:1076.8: 96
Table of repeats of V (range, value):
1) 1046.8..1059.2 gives 120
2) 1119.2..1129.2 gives 113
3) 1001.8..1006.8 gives 131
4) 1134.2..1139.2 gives 94.2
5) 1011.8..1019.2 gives 122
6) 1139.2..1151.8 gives 87.3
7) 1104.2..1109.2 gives 140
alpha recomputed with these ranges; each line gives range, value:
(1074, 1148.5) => 112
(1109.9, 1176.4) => 107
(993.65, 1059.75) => 123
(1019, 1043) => 122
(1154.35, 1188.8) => 98.3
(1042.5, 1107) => 117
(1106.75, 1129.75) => 122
